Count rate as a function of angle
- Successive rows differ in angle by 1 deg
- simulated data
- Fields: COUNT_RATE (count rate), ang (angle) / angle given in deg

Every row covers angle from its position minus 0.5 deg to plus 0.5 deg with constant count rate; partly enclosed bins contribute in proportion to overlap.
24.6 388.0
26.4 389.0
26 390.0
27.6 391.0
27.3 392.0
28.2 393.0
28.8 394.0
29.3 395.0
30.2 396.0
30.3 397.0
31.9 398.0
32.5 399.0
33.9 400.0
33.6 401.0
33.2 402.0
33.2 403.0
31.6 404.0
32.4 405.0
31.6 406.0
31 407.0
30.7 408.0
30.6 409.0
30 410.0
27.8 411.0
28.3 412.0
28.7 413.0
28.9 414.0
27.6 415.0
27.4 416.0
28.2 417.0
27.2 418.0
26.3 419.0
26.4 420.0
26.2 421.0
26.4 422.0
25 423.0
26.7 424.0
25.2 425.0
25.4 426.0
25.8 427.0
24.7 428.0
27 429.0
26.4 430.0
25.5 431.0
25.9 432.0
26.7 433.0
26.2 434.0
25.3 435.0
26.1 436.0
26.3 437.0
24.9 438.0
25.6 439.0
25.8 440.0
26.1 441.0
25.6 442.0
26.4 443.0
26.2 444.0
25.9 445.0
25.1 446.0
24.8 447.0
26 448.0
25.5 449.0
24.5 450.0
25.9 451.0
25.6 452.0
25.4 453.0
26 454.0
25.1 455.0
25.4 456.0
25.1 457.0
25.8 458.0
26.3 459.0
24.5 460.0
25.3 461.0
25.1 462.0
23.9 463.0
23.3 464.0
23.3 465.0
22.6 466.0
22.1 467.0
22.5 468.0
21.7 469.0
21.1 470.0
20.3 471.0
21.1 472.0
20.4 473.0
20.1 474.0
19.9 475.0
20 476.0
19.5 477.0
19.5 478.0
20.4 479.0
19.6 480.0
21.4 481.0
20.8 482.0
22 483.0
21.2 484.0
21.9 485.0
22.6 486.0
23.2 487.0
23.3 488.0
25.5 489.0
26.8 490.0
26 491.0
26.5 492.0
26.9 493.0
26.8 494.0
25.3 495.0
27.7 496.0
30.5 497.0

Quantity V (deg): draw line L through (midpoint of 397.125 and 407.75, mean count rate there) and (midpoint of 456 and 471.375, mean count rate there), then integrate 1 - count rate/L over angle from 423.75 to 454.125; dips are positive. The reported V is 1.5 deg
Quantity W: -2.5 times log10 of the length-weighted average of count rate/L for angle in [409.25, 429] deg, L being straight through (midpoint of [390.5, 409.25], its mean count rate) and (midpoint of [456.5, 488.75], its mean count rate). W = 0.06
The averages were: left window 30.9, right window 22.2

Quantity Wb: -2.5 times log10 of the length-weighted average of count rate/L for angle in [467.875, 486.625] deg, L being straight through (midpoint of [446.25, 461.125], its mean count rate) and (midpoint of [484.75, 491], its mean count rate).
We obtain 0.18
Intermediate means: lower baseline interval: 25.4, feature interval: 20.8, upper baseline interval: 24.1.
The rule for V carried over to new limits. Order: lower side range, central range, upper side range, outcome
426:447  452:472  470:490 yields -0.6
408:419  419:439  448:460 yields 1.0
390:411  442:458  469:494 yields 0.0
